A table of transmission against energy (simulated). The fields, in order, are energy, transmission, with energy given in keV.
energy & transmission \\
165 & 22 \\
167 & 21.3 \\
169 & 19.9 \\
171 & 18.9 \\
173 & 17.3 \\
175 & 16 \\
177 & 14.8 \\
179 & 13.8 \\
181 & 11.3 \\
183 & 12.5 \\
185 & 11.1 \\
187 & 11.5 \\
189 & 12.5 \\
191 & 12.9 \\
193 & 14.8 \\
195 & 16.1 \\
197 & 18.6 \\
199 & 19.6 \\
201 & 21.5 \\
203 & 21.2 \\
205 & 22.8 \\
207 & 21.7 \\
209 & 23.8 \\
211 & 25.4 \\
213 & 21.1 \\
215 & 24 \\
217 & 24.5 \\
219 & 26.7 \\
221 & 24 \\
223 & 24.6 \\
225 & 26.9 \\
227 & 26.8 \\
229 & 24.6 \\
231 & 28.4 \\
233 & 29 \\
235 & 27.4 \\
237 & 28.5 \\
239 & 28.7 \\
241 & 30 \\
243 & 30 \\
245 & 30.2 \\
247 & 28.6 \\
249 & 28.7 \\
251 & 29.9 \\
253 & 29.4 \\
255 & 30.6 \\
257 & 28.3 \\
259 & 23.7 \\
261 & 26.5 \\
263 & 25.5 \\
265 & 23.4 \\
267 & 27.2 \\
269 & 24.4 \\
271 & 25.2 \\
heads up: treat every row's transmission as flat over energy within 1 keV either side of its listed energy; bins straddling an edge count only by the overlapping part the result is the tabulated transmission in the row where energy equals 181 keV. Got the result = 11.3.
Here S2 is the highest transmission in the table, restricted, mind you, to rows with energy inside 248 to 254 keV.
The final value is 29.9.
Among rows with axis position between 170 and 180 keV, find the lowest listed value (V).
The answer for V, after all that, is 13.8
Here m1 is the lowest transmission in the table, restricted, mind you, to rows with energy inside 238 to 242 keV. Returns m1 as 28.7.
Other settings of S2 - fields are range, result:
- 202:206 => 22.8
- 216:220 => 26.7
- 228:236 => 29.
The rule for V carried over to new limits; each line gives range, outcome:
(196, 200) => 18.6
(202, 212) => 21.2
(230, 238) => 27.4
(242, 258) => 28.3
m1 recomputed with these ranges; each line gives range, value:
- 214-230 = 24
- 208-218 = 21.1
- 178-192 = 11.1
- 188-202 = 12.5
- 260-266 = 23.4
